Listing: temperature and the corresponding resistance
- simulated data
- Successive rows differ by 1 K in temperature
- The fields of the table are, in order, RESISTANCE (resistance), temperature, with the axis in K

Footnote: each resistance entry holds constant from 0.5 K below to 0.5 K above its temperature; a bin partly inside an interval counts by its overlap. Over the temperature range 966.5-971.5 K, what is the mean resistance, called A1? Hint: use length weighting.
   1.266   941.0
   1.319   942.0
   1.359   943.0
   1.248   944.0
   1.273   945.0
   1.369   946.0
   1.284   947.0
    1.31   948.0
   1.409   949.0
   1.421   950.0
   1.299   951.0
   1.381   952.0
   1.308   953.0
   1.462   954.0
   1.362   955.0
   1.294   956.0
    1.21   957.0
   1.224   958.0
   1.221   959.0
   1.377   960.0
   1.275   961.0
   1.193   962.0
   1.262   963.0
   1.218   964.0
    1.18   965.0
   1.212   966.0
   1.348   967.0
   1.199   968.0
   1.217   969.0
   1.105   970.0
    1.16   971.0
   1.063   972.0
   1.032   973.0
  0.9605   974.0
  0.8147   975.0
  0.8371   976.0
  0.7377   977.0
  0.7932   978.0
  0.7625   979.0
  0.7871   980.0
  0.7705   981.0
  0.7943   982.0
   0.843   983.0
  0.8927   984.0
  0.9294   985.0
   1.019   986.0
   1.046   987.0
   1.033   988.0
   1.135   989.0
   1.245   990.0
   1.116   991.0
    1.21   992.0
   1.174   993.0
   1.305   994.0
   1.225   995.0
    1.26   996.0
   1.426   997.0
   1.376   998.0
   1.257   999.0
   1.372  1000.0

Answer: 1.21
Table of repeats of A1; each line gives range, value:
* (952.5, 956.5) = 1.36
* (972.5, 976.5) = 0.911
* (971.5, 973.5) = 1.05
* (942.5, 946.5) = 1.31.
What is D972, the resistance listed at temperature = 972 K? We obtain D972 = 1.063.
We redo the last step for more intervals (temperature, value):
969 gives 1.217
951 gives 1.299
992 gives 1.21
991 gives 1.116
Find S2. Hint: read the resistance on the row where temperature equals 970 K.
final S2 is 1.105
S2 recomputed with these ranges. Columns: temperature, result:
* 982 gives 0.7943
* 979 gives 0.7625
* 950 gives 1.421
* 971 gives 1.16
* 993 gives 1.174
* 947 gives 1.284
